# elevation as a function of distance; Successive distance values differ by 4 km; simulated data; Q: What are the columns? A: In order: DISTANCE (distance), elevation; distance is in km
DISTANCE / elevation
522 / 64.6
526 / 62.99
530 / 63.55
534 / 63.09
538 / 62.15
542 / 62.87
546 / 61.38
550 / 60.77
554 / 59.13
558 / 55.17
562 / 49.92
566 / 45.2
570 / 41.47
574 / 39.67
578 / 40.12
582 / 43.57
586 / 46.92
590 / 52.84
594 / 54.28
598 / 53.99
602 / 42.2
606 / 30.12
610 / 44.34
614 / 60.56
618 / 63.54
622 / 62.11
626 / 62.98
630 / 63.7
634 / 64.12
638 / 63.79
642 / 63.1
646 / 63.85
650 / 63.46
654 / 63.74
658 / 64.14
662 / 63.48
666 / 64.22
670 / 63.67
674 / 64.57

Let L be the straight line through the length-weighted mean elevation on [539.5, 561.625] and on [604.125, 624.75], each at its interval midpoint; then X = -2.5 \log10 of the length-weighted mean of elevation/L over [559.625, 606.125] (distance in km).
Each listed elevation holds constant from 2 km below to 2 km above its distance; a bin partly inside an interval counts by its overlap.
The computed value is 0.22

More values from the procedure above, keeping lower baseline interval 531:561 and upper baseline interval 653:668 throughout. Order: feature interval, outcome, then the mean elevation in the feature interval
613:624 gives 0.01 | 62.2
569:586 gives 0.42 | 41.9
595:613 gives 0.37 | 44.3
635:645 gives 0.00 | 63.6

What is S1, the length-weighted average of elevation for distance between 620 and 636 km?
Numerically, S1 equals 63.2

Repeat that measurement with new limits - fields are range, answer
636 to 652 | 63.6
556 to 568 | 50.1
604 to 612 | 37.2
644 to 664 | 63.7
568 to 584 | 41.2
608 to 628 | 58.7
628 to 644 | 63.7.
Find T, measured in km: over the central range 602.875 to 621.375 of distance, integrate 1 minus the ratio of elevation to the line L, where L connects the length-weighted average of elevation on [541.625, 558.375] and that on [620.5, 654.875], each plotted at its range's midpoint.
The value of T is 3.7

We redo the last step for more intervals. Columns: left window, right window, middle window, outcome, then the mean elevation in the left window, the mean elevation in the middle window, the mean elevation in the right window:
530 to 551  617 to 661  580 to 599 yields 3.85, 62.3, 50.1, 63.5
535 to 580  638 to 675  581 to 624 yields 5.41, 52.8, 50.6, 63.8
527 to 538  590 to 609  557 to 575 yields 2.79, 63.1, 46.2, 45.9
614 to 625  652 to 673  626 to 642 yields -0.19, 62.4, 63.7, 63.9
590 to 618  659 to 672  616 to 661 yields -4.95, 49.1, 63.5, 63.8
